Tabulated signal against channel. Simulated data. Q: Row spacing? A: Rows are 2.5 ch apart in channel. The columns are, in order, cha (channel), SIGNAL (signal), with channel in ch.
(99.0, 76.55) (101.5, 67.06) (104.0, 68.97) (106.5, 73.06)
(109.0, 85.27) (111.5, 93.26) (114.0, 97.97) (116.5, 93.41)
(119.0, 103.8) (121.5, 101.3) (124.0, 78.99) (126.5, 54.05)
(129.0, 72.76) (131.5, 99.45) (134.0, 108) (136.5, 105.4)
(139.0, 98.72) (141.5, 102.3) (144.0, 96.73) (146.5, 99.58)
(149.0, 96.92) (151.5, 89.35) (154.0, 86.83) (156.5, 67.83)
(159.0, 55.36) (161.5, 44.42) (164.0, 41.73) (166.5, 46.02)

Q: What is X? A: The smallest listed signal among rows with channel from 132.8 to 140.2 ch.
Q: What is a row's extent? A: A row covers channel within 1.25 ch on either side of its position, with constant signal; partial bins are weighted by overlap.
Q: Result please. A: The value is 98.72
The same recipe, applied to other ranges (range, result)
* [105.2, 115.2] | 73.06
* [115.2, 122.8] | 93.41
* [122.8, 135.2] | 54.05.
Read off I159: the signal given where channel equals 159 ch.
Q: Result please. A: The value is 55.36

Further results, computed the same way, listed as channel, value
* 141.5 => 102.3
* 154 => 86.83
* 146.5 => 99.58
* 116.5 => 93.41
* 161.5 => 44.42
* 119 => 103.8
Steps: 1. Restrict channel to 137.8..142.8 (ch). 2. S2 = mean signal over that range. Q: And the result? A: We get 100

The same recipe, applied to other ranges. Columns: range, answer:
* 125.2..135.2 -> 83.4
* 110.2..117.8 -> 94.9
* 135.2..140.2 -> 102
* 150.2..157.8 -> 81.3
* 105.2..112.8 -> 83.9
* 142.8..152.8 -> 95.6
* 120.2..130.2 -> 76.9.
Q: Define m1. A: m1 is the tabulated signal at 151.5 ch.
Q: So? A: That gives 89.35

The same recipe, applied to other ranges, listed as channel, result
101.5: 67.06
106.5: 73.06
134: 108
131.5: 99.45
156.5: 67.83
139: 98.72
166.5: 46.02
